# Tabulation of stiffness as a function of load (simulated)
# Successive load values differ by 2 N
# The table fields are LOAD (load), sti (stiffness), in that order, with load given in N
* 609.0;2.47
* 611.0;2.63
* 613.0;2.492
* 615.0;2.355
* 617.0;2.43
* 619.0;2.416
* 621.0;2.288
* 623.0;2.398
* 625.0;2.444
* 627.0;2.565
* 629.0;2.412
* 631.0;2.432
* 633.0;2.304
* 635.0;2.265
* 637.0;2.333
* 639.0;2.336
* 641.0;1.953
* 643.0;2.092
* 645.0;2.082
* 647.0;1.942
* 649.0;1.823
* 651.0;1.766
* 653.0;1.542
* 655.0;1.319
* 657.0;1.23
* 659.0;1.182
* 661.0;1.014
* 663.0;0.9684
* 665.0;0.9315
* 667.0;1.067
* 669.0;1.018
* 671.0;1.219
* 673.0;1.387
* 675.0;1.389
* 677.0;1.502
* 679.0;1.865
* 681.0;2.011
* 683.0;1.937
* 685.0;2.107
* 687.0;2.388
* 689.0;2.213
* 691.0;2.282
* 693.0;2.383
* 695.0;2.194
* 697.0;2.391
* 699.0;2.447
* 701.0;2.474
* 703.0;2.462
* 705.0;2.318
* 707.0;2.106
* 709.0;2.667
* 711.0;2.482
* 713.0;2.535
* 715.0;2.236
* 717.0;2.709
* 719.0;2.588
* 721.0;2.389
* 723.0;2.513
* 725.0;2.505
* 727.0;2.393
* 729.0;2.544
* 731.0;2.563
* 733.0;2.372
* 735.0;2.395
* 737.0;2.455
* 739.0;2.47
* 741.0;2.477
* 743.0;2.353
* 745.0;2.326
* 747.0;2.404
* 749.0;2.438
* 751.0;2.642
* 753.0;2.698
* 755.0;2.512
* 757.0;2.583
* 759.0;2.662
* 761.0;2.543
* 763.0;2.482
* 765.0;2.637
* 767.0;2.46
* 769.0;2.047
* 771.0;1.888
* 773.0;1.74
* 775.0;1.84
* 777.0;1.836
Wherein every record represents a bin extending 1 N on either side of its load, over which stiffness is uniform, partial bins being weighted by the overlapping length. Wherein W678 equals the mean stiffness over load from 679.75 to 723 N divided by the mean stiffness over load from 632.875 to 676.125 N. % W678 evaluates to 1.48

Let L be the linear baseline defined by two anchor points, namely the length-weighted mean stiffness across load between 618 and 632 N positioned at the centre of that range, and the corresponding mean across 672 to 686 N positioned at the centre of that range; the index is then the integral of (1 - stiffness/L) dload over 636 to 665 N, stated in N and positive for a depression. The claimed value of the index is 6.4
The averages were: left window 2.42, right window 1.74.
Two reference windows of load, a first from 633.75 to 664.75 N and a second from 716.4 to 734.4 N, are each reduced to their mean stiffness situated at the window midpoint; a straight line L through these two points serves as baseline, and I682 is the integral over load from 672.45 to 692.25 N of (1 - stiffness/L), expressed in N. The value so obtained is 1.3 N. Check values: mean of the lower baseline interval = 1.71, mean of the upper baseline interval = 2.5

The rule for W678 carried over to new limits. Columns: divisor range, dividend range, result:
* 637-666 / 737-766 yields 1.56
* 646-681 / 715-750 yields 1.78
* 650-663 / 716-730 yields 1.92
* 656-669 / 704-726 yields 2.32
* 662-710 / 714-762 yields 1.31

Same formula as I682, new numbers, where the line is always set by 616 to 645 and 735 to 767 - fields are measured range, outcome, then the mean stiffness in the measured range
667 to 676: 4.4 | 1.23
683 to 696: 1.0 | 2.24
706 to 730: -0.1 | 2.47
